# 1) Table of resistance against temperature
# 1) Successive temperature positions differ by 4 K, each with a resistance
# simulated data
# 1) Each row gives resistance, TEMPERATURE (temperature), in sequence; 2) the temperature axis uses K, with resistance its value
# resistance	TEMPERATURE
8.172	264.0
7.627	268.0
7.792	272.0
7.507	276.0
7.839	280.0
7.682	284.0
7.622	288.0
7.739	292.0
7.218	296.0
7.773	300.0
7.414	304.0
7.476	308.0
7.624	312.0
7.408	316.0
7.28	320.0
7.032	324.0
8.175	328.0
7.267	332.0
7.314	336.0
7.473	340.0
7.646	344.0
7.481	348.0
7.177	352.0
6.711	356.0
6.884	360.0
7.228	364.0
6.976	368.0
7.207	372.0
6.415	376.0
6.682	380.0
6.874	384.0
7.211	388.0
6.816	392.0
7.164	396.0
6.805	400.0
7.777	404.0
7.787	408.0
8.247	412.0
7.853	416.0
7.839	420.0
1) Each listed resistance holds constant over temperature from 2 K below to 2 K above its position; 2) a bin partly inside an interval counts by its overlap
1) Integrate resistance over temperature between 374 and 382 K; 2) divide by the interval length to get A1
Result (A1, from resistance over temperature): 6.55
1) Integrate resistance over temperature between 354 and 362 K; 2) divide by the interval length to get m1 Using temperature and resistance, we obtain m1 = 6.8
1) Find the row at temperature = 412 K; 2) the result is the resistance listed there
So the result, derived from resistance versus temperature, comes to 8.247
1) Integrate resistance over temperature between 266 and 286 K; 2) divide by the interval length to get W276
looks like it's 7.69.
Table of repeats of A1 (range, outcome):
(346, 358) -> 7.12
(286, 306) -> 7.55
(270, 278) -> 7.65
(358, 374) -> 7.07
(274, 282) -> 7.67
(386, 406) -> 7.15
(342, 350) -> 7.56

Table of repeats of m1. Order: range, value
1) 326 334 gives 7.72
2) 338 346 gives 7.56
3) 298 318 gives 7.54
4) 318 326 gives 7.16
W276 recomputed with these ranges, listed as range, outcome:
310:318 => 7.52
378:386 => 6.78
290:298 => 7.48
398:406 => 7.29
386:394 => 7.01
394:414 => 7.56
